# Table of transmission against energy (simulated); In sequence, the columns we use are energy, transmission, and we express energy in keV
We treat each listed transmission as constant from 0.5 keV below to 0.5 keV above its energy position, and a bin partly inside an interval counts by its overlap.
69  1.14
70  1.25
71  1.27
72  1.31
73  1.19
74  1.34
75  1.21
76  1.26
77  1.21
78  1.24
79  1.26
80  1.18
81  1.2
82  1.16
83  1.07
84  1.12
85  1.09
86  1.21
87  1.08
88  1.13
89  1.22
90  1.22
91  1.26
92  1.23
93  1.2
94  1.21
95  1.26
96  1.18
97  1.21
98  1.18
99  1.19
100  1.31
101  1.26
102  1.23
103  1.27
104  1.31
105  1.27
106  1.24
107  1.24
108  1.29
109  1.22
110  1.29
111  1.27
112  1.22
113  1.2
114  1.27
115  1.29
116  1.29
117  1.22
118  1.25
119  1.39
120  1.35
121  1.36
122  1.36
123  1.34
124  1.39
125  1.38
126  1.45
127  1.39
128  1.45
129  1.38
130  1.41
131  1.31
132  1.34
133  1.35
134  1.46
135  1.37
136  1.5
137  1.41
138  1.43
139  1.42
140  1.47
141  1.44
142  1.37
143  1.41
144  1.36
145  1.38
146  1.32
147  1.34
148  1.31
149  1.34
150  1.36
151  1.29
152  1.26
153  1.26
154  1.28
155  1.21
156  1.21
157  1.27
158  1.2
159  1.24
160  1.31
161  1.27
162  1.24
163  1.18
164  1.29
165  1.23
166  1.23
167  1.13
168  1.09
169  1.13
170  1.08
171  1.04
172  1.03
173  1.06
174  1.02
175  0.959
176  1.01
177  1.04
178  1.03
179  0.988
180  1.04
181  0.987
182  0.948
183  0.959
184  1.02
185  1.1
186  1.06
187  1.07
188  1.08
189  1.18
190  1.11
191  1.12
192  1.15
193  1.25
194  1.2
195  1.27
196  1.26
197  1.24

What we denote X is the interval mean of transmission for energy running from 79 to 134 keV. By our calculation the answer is 1.26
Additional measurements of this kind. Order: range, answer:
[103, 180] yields 1.27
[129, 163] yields 1.34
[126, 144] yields 1.41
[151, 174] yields 1.19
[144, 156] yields 1.3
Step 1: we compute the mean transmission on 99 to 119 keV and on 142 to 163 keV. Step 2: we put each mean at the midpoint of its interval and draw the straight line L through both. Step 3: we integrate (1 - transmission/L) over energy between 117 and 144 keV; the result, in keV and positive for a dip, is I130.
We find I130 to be -2.3 keV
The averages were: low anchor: 1.26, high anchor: 1.29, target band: 1.39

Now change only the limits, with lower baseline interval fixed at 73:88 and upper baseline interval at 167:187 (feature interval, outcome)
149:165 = -2.9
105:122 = -2.1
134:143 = -2.7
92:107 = -1.1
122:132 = -2.4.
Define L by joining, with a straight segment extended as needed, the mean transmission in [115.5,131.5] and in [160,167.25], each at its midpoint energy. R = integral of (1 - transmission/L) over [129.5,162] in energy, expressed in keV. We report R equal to -1.3 keV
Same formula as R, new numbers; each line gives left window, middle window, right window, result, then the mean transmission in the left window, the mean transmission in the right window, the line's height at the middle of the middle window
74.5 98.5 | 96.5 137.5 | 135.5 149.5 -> -0.41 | 1.19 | 1.39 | 1.3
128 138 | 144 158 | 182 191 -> -0.07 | 1.4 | 1.07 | 1.29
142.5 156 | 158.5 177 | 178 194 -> 0.87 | 1.31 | 1.07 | 1.19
